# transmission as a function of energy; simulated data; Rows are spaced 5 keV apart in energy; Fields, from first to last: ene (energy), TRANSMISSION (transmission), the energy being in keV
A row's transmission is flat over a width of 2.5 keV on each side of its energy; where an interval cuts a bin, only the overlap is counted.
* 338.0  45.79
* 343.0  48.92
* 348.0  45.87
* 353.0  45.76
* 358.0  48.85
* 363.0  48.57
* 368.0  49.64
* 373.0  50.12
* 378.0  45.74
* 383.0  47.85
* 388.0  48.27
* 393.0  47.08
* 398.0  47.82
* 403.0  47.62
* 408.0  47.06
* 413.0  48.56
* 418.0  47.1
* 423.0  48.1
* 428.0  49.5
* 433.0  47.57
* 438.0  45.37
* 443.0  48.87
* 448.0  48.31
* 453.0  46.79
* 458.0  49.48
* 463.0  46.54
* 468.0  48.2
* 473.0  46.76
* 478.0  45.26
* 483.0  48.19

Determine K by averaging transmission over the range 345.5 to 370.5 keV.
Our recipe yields 47.7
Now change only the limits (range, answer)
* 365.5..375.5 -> 49.9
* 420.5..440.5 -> 47.6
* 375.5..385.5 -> 46.8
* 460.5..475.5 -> 47.2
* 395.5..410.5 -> 47.5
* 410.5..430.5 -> 48.3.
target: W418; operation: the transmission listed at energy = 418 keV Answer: 47.1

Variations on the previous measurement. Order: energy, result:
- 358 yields 48.85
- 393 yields 47.08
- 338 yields 45.79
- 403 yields 47.62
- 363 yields 48.57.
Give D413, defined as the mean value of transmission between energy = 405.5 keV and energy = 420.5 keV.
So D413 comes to 47.6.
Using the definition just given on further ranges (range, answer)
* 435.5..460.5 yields 47.8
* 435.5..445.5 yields 47.1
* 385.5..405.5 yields 47.7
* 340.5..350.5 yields 47.4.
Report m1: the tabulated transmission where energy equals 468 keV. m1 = 48.2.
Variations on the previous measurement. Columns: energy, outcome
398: 47.82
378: 45.74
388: 48.27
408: 47.06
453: 46.79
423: 48.1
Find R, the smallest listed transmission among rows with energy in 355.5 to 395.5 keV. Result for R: 45.74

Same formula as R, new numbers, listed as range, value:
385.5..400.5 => 47.08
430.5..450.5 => 45.37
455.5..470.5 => 46.54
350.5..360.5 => 45.76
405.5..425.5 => 47.06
